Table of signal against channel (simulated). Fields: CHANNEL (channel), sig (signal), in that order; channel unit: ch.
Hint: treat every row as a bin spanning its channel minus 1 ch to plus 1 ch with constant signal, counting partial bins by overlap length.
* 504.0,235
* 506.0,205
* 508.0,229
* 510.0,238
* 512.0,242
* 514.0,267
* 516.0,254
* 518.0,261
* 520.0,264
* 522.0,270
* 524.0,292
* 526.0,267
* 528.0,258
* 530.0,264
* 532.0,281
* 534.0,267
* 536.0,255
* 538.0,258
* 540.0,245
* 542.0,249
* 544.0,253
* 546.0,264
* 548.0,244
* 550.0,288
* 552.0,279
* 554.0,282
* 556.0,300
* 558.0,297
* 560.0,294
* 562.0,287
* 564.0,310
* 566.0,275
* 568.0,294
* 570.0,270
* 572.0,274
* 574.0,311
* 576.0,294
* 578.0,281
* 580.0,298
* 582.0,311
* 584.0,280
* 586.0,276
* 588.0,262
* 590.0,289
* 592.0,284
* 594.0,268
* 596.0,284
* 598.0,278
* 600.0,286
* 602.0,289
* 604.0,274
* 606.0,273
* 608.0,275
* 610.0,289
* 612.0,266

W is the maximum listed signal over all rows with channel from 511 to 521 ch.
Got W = 267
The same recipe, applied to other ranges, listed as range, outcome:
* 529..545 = 281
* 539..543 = 249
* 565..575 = 311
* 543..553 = 288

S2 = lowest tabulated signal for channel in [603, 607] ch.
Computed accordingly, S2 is 273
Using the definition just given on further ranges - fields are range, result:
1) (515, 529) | 254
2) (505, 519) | 205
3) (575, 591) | 262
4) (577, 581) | 281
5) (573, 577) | 294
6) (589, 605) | 268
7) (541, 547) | 249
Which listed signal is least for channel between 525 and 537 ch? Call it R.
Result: 255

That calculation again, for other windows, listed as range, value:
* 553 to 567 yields 275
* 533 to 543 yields 245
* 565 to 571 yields 270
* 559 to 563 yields 287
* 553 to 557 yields 282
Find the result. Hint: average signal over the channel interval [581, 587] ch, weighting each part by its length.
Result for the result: 289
